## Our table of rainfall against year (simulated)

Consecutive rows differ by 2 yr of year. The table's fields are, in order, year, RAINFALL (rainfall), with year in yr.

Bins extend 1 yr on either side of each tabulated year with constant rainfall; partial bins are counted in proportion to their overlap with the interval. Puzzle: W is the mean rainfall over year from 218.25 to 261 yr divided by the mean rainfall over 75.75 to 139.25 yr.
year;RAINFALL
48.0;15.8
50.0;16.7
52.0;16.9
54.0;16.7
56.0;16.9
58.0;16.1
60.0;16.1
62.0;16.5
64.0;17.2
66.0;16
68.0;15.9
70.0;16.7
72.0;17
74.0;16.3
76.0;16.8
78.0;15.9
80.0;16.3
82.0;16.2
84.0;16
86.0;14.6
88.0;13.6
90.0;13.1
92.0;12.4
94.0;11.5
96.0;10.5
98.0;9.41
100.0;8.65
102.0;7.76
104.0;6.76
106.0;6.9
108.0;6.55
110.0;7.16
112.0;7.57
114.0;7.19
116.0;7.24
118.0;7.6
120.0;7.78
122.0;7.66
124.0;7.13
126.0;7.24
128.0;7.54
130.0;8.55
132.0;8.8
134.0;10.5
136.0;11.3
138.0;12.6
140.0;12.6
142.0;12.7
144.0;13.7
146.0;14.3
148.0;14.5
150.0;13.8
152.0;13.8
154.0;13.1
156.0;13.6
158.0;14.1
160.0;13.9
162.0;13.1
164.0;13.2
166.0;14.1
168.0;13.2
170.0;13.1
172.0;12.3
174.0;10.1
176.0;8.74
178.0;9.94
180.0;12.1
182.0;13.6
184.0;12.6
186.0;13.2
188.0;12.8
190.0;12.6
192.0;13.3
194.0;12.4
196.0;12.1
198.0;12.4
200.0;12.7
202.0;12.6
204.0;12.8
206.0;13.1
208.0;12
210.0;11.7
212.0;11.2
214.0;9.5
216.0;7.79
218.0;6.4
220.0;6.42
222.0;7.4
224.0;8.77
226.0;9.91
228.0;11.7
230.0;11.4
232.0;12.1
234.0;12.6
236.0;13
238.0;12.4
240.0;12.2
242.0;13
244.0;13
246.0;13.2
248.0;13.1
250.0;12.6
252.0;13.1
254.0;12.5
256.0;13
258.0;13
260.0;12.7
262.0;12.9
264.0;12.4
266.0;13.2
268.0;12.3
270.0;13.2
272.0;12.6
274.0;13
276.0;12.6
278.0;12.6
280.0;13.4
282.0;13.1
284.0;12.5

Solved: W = 1.14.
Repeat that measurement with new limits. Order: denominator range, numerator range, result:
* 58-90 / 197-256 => 0.72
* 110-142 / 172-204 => 1.37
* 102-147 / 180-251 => 1.29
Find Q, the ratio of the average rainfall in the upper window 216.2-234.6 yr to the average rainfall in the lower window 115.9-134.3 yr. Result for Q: 1.19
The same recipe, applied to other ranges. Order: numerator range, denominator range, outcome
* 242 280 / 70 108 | 1.01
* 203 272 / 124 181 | 0.98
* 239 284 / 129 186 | 1.03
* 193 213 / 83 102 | 1.03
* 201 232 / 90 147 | 1.10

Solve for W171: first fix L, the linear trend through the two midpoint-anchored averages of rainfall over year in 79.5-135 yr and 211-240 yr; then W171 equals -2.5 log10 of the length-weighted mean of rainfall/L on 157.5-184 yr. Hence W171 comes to -0.24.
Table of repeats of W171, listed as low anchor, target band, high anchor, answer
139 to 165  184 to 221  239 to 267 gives 0.16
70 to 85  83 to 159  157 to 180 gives 0.33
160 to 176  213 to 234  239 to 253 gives 0.35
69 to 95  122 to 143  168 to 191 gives 0.34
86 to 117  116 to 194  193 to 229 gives -0.17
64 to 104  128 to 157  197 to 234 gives 0.01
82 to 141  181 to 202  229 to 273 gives -0.12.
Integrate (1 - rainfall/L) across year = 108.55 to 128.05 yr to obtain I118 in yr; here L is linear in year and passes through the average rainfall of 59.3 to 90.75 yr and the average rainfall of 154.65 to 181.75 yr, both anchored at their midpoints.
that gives 9.4 yr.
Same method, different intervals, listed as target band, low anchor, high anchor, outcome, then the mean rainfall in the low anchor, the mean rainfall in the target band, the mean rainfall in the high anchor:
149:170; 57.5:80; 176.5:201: -0.3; 16.4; 13.6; 12.4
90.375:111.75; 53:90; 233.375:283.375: 9.2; 16.1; 8.84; 12.8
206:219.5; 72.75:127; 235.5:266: 2.6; 10.6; 9.89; 12.8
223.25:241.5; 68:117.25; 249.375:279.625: 1.4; 11.8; 11.6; 12.8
